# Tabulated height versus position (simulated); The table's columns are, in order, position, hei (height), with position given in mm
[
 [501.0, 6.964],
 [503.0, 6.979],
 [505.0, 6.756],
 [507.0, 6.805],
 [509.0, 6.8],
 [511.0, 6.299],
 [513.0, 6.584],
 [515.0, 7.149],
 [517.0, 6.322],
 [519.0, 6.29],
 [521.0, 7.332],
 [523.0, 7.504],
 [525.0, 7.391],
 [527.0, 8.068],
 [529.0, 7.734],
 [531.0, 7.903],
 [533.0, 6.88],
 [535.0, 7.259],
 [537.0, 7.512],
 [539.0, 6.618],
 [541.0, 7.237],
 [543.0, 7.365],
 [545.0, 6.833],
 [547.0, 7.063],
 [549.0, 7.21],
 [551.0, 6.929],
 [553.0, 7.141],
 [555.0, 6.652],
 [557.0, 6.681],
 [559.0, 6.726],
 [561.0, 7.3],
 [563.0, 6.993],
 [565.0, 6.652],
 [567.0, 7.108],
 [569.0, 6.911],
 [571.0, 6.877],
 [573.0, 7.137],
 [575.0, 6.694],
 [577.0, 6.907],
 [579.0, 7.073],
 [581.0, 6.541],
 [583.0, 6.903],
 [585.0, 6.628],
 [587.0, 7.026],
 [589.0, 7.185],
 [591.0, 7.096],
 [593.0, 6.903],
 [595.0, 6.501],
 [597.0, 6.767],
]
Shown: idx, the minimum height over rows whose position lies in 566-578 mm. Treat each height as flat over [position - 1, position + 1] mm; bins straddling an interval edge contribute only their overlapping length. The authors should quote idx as 6.694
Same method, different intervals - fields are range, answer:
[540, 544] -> 7.237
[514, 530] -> 6.29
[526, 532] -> 7.734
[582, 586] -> 6.628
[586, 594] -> 6.903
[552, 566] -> 6.652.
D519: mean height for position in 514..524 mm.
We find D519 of 6.92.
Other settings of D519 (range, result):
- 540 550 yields 7.14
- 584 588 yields 6.83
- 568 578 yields 6.91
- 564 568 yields 6.88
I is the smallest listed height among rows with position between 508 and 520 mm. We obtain 6.29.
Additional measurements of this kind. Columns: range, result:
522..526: 7.391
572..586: 6.541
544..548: 6.833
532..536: 6.88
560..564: 6.993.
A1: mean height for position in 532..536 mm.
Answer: 7.07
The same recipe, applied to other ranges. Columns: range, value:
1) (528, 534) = 7.51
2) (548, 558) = 6.92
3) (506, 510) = 6.8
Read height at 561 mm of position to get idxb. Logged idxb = 7.3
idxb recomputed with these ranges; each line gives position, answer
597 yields 6.767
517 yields 6.322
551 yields 6.929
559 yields 6.726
